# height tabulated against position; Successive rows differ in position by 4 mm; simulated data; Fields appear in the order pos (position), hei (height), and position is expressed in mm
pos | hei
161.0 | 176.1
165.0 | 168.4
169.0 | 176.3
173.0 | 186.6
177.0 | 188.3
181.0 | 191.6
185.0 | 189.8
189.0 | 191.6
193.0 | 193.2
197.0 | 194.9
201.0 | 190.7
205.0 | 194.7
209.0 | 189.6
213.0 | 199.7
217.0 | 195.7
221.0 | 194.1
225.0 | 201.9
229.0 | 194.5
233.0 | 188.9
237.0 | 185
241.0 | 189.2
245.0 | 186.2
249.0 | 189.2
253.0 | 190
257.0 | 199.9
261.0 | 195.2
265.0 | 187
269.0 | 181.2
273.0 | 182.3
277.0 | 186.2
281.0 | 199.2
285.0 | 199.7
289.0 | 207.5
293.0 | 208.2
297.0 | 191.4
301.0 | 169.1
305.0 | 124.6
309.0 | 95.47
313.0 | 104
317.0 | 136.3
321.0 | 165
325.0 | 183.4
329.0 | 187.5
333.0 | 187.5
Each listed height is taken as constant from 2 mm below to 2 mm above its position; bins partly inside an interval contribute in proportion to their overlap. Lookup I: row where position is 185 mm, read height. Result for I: 189.8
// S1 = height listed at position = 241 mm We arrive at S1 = 189.2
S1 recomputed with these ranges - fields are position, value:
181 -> 191.6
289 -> 207.5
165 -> 168.4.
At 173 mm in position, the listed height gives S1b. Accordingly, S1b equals 186.6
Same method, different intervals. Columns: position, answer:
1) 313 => 104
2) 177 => 188.3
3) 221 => 194.1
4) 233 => 188.9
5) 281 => 199.2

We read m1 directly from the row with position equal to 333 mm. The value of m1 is 187.5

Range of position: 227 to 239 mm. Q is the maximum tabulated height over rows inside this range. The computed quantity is 194.5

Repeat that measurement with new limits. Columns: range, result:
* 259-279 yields 195.2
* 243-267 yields 199.9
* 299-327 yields 183.4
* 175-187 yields 191.6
